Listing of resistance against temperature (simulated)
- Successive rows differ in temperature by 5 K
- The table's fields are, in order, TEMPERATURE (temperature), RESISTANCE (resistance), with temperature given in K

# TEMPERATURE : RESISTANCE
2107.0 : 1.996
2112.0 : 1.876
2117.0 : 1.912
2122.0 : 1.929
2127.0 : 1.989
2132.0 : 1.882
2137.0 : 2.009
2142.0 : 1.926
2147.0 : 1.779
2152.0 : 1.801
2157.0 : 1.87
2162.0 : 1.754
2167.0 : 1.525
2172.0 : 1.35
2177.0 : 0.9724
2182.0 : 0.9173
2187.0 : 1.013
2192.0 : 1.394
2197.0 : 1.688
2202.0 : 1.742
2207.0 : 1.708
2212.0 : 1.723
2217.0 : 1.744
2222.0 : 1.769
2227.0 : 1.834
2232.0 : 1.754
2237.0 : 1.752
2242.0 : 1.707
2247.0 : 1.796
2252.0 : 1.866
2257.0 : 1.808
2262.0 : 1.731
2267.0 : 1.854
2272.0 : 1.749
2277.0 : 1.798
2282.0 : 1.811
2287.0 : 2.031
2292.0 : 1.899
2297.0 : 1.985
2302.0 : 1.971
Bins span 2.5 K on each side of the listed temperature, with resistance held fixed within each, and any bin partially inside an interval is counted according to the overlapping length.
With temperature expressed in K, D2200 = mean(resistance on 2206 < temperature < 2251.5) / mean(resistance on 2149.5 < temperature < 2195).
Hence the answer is 1.3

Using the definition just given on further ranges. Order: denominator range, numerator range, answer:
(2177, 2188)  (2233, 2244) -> 1.81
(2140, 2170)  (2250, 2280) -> 1.02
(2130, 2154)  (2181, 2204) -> 0.73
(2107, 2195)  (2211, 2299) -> 1.10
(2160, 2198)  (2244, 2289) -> 1.40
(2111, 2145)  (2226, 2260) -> 0.92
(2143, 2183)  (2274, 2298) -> 1.24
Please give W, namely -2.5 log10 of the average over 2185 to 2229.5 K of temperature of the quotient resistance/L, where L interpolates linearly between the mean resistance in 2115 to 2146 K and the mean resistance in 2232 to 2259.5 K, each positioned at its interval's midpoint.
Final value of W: 0.13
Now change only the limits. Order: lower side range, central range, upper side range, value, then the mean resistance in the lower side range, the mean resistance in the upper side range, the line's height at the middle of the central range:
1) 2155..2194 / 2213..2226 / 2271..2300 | -0.13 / 1.34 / 1.89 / 1.56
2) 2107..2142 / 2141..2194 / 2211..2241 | 0.26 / 1.94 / 1.76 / 1.86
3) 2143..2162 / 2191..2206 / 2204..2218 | 0.07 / 1.82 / 1.72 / 1.74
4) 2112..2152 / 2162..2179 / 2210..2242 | 0.33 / 1.91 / 1.76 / 1.85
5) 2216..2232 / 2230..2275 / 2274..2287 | 0.02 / 1.78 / 1.85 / 1.81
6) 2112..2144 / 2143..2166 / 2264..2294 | 0.08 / 1.94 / 1.85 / 1.92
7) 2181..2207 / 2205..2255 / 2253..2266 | -0.10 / 1.41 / 1.79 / 1.62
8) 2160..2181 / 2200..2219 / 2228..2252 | -0.09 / 1.36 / 1.77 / 1.59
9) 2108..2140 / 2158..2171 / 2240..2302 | 0.17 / 1.94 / 1.84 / 1.91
